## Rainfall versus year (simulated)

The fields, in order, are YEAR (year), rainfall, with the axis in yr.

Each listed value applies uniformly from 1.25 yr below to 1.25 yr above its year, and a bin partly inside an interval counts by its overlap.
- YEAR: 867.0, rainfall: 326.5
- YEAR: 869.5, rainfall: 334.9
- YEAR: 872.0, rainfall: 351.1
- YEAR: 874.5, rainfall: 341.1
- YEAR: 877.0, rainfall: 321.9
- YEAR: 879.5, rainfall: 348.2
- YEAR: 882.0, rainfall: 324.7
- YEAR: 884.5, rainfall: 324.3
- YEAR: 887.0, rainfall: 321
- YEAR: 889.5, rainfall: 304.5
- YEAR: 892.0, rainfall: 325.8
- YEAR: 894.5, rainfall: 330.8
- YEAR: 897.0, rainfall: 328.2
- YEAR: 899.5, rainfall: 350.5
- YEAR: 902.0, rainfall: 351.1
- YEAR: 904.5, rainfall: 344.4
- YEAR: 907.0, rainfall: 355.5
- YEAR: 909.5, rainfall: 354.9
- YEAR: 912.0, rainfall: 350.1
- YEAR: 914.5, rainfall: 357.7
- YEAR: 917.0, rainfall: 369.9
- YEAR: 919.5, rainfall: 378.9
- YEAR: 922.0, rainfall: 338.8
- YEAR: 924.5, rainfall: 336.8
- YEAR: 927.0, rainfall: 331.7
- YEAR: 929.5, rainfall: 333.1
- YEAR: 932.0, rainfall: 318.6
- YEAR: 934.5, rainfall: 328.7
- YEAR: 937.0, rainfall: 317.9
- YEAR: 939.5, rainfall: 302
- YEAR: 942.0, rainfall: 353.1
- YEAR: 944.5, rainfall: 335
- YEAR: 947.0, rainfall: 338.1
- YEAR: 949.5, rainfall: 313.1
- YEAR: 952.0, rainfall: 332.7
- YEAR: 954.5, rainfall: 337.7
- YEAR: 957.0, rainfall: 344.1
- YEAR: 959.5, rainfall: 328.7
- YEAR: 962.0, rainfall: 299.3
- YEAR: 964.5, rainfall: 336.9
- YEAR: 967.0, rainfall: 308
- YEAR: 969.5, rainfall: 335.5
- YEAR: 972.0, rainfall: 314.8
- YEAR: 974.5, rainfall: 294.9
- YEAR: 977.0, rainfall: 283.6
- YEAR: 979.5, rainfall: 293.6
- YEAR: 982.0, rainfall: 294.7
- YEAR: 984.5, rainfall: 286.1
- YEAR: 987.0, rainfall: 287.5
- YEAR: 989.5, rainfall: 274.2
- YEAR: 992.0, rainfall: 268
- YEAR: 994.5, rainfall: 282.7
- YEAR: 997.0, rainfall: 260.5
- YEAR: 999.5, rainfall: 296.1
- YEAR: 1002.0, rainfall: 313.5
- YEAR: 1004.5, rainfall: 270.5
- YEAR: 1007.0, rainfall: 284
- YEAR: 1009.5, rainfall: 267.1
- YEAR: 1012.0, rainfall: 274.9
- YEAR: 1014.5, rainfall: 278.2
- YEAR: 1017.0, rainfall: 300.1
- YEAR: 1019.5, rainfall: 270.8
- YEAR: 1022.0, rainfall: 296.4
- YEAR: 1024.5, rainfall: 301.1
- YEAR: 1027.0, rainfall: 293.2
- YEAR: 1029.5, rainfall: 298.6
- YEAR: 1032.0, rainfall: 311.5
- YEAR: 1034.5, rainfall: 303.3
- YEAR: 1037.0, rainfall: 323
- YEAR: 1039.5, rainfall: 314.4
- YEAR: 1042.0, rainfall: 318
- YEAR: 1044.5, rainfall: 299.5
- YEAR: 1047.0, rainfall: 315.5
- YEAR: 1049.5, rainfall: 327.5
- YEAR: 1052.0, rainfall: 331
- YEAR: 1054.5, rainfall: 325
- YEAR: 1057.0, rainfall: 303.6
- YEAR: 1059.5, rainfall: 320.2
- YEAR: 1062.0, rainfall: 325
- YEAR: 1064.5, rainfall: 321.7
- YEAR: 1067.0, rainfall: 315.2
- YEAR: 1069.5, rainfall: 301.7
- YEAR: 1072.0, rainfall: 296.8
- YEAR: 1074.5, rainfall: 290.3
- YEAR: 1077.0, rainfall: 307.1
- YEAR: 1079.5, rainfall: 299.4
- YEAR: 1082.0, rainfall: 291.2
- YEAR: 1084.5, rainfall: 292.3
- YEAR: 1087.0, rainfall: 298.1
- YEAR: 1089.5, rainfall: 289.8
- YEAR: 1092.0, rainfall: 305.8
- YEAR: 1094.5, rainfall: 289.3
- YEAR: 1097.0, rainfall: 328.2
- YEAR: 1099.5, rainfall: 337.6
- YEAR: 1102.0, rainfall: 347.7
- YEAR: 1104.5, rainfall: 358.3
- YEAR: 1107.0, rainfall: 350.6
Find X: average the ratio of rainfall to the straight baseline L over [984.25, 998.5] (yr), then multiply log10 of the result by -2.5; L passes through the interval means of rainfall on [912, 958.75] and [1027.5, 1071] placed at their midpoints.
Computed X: 0.18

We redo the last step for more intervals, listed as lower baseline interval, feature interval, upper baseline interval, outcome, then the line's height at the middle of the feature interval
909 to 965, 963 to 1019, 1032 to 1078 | 0.12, 326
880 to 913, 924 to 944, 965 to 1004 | -0.03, 318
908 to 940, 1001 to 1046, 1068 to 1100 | 0.07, 316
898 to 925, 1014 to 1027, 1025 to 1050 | 0.09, 316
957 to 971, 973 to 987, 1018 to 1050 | 0.10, 319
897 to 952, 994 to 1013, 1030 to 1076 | 0.15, 324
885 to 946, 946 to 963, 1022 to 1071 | 0.01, 331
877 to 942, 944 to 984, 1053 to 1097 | 0.03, 327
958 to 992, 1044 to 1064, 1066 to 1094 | -0.07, 299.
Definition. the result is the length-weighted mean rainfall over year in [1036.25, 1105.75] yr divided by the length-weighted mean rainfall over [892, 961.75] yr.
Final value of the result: 0.93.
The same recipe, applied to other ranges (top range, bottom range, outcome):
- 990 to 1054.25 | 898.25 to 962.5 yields 0.87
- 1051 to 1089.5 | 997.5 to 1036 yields 1.06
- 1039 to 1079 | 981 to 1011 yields 1.11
